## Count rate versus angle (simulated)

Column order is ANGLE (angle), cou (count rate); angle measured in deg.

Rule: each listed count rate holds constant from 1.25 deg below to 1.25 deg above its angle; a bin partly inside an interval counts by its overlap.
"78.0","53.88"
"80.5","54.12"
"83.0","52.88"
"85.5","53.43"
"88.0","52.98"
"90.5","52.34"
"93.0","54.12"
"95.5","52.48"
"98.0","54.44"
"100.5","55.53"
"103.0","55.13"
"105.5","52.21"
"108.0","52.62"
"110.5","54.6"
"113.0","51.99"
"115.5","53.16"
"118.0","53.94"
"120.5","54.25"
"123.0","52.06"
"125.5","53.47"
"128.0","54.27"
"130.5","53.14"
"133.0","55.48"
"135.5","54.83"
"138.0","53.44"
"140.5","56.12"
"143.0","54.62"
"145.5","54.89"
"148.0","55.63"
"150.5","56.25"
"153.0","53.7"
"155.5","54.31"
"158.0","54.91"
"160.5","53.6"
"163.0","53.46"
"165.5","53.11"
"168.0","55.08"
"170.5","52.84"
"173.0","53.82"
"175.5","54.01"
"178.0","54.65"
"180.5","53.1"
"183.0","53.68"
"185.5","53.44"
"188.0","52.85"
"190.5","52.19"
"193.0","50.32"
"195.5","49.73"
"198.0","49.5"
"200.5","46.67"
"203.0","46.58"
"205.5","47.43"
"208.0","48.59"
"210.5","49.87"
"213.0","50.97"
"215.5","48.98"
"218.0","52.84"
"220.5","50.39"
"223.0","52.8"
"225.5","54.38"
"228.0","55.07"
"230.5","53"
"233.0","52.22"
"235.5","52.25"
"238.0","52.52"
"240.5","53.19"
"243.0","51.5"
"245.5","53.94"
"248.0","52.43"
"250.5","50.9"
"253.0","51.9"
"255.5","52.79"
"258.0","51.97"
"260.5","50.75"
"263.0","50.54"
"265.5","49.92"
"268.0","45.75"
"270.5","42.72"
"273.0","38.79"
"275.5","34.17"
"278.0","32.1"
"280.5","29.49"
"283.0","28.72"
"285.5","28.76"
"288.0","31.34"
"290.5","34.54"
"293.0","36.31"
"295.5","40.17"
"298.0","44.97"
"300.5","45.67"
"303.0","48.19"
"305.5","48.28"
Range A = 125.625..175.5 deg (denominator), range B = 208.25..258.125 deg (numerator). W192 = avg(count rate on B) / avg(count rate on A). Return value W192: 0.96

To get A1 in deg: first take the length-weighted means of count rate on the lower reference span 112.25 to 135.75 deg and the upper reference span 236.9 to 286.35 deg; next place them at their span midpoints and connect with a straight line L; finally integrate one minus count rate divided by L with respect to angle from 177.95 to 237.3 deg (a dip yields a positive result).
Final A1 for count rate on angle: -3.35 deg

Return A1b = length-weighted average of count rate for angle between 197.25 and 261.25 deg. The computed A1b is 51.3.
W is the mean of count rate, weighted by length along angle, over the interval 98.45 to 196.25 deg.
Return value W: 53.8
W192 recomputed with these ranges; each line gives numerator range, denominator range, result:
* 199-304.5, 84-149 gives 0.86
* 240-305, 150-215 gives 0.84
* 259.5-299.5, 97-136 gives 0.72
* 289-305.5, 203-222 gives 0.85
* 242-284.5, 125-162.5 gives 0.83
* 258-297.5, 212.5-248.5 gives 0.74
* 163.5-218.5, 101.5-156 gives 0.95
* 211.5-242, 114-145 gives 0.97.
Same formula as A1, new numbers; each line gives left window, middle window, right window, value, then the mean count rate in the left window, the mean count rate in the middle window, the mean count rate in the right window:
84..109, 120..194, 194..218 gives -4.3 deg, 53.5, 53.9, 48.9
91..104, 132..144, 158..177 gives -0.2 deg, 54.2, 54.9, 53.8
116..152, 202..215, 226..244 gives 1.1 deg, 54.4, 48.7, 52.9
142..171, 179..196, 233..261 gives 0.4 deg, 54.4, 52.3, 52.2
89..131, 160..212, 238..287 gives -2.5 deg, 53.5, 51.6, 44.9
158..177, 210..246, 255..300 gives -4.7 deg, 53.8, 52.3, 40.1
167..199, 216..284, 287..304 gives -4.0 deg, 52.7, 48.1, 40.2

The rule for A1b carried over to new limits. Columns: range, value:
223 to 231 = 54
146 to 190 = 54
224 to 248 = 53.1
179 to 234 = 51.1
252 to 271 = 49.8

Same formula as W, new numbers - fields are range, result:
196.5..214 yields 48.5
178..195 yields 52.6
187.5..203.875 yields 49.6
